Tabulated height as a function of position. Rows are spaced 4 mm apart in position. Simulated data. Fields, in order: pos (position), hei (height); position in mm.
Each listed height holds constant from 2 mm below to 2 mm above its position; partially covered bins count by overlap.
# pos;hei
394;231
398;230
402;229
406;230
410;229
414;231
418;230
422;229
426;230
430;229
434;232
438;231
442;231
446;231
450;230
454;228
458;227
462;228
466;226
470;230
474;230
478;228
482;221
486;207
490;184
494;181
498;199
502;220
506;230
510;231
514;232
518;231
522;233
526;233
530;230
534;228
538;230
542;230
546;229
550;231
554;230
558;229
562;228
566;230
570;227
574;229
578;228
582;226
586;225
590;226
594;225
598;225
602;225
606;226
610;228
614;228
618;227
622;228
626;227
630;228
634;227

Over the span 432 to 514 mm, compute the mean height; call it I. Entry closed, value 222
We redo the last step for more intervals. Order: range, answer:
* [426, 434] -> 230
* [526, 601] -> 228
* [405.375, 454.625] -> 230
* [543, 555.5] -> 230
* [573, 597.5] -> 226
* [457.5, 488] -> 225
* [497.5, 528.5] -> 228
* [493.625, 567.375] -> 226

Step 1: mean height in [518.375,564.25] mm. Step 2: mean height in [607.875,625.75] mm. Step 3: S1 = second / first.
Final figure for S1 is 1.0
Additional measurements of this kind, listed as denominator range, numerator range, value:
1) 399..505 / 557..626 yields 1.02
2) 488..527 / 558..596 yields 1.05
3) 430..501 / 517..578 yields 1.04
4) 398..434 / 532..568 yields 1.00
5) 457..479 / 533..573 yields 1.00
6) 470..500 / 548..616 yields 1.09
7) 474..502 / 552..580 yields 1.11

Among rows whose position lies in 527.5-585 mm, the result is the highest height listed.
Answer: 231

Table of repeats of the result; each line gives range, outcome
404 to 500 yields 232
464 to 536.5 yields 233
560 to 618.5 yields 230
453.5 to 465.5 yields 228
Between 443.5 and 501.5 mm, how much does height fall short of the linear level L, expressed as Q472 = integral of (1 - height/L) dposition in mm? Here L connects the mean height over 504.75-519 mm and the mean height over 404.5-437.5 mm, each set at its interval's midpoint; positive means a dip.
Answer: 3.2 mm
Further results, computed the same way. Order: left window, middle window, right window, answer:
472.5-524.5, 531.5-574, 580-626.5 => -1.4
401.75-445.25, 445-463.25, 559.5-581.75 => 0.1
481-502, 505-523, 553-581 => -2.0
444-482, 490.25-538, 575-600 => 1.2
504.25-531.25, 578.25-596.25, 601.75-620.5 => 0.2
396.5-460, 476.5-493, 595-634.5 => 1.5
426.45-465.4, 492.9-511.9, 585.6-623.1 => 1.2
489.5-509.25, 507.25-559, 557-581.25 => -3.3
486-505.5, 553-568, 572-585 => -0.5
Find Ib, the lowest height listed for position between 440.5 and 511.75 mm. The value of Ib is 181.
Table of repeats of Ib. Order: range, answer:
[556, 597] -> 225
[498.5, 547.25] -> 220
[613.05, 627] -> 227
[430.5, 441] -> 231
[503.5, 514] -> 230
